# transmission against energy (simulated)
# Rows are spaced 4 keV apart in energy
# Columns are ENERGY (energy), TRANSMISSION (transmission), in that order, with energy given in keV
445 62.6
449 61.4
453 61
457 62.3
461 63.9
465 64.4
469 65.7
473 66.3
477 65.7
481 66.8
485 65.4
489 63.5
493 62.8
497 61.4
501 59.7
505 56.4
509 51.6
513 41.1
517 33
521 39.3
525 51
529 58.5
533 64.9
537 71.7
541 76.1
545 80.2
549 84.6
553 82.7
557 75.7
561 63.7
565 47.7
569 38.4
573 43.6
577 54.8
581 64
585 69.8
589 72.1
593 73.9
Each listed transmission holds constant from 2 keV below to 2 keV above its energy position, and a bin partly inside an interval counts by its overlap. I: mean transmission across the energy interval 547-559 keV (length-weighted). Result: 81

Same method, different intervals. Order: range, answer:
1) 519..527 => 45.1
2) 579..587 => 66.9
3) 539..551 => 80.3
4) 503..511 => 54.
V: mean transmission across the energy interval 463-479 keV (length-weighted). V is 65.5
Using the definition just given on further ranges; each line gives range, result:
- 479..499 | 64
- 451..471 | 63.5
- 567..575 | 41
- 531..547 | 73.2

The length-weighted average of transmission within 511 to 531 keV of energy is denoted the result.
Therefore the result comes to 44.6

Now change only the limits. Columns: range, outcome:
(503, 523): 44.3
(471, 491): 65.5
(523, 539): 61.5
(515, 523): 36.1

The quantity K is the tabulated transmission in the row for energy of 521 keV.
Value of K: 39.3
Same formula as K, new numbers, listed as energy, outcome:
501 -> 59.7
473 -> 66.3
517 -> 33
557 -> 75.7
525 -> 51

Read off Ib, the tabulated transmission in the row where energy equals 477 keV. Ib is 65.7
